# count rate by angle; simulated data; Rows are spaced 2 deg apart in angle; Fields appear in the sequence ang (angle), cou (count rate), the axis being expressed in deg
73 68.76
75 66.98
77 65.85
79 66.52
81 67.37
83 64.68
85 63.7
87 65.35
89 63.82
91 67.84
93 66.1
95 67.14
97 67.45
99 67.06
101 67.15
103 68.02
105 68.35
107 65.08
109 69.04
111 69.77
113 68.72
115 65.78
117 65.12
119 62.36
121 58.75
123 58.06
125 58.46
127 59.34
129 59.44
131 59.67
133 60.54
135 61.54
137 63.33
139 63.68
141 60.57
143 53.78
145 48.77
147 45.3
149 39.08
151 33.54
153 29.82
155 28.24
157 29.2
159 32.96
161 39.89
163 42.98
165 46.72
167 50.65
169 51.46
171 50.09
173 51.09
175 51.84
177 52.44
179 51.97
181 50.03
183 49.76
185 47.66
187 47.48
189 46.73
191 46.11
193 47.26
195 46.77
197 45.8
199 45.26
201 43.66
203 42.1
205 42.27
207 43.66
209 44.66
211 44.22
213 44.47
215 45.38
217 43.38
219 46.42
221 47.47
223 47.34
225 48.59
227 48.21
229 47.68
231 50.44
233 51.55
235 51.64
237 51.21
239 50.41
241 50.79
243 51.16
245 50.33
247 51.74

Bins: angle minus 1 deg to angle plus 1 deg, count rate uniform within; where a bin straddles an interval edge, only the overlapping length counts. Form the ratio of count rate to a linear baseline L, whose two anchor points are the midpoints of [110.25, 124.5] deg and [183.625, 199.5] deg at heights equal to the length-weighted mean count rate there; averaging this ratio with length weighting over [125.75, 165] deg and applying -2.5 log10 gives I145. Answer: 0.20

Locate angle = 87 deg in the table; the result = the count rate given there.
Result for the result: 65.35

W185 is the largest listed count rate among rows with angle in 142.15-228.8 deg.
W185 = 53.78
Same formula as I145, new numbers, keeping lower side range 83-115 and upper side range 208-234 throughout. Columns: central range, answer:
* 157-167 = 0.361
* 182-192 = 0.107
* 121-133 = 0.057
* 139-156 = 0.330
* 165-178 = 0.084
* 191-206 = 0.132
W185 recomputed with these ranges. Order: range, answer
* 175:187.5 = 52.44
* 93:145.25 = 69.77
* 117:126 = 65.12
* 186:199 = 47.48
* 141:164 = 60.57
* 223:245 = 51.64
